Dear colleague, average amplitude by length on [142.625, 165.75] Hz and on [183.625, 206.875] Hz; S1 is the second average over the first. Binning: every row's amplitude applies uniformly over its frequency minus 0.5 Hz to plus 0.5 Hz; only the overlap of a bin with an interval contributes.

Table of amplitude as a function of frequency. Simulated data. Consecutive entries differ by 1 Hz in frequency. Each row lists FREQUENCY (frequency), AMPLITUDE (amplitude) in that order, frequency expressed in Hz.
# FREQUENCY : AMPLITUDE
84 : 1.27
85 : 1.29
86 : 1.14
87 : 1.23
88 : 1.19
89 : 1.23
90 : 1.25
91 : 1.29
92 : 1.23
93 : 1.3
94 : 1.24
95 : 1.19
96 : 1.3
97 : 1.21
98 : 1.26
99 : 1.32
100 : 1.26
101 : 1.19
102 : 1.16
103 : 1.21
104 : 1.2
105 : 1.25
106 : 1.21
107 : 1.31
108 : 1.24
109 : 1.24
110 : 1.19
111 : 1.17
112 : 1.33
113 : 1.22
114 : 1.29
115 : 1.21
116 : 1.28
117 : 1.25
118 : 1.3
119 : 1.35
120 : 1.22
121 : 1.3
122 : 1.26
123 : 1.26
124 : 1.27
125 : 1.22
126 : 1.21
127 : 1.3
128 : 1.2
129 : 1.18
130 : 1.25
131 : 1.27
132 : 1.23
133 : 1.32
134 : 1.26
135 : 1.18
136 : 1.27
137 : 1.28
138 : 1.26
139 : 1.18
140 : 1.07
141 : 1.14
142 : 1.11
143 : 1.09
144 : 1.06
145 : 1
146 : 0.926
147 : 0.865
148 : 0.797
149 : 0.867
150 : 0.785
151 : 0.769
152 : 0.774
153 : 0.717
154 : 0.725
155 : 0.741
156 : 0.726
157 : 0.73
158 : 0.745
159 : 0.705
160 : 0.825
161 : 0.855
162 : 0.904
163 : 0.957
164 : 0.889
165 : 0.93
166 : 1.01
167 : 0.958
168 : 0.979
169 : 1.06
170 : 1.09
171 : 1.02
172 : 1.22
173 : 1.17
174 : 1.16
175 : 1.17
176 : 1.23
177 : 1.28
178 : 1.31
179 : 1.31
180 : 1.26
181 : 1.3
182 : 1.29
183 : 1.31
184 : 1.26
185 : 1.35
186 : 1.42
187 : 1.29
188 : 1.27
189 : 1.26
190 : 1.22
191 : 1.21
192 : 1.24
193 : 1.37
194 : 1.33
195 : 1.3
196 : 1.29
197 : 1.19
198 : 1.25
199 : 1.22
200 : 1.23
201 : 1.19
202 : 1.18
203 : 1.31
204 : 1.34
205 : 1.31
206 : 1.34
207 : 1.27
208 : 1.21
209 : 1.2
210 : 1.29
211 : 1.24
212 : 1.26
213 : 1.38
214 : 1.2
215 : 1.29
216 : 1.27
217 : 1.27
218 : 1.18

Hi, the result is 1.5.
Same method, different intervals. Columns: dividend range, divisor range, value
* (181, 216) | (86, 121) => 1.02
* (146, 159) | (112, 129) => 0.61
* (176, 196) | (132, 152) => 1.22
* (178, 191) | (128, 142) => 1.06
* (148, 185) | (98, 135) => 0.80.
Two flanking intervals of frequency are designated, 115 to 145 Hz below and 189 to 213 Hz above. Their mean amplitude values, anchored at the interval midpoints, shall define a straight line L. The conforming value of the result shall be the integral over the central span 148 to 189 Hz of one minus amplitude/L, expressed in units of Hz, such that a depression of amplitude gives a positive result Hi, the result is 7.0 Hz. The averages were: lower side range 1.22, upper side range 1.26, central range 1.03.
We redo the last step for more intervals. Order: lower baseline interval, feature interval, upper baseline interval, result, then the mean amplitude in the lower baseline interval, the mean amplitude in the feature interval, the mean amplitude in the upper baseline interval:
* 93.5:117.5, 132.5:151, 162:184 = 1.7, 1.24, 1.07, 1.14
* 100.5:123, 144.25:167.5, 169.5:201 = 7.7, 1.24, 0.837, 1.25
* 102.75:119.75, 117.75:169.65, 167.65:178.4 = 6.9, 1.25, 1.04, 1.15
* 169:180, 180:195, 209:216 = -0.9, 1.19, 1.29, 1.27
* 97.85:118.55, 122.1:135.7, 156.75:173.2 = -1.3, 1.24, 1.24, 0.943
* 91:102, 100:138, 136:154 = -4.2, 1.25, 1.25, 0.983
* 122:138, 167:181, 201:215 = 1.0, 1.25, 1.17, 1.27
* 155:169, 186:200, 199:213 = -1.5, 0.865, 1.27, 1.26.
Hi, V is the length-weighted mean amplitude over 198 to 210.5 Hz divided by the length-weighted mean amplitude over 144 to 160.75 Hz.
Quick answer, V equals 1.57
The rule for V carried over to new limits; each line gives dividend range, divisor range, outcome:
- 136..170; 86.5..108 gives 0.75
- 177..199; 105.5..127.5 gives 1.02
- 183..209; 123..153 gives 1.15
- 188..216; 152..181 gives 1.28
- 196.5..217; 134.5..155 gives 1.28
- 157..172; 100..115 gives 0.75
